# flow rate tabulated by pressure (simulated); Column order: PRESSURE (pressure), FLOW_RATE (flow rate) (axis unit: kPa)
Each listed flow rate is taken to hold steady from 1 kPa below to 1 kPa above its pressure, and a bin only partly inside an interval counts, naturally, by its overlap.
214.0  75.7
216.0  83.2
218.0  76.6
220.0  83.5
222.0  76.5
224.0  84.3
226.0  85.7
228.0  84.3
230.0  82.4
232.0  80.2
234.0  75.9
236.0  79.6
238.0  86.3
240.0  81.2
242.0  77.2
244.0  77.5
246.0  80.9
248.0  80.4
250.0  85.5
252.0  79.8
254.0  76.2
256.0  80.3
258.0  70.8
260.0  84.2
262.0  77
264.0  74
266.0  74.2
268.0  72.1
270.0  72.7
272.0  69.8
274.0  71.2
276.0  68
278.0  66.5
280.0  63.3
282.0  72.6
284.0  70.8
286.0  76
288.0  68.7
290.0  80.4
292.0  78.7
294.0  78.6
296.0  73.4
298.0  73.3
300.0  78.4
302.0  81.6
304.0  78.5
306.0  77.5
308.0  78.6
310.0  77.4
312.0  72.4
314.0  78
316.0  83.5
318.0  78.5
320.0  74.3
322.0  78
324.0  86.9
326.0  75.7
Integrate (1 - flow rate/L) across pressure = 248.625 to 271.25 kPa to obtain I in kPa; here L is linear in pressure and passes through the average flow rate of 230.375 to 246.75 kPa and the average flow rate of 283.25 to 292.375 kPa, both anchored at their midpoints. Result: 0.2 kPa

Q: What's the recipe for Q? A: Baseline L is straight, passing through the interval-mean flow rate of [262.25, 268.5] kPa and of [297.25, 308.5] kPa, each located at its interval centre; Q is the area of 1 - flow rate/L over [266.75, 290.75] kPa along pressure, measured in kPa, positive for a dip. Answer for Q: 1.4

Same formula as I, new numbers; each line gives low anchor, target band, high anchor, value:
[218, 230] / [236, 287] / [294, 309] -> 2.8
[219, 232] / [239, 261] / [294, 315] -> 0.4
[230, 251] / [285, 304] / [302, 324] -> 0.5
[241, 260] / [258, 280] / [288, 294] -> 1.7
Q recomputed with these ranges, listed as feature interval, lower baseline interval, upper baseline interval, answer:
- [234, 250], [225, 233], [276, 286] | -0.2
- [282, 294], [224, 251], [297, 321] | 0.6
